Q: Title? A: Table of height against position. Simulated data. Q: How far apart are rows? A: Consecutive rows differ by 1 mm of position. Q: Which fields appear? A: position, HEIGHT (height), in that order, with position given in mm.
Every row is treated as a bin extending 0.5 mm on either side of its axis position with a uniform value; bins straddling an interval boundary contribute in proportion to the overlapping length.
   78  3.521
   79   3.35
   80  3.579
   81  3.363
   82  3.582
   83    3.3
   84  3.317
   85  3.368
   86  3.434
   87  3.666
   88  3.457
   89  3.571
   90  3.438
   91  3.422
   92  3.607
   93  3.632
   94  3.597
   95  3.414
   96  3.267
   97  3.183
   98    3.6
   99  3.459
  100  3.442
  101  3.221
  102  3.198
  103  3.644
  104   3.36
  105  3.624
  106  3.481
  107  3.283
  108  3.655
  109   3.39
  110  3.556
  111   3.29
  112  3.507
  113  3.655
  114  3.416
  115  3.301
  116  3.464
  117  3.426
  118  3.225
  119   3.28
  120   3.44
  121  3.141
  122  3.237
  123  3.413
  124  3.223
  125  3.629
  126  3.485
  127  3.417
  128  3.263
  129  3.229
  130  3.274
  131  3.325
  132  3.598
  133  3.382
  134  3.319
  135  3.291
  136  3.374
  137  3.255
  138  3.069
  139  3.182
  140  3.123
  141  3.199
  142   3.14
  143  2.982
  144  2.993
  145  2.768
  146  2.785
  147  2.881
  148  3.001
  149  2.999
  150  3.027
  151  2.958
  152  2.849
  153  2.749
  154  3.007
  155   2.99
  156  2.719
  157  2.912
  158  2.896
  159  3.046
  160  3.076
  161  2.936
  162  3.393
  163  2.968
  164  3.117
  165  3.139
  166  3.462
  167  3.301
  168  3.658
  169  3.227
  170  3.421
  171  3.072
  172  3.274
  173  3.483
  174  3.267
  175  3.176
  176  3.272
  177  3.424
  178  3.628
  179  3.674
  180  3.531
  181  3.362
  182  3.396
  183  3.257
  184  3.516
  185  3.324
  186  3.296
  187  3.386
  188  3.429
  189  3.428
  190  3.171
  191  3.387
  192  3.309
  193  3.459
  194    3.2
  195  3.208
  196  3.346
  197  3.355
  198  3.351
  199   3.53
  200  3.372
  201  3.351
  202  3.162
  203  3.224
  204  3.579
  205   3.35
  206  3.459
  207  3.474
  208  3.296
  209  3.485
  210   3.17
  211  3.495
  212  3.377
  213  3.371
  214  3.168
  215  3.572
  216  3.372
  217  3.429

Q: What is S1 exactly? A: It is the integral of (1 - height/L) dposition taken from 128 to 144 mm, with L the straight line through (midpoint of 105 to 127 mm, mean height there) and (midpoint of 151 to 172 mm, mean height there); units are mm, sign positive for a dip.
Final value 0.2 mm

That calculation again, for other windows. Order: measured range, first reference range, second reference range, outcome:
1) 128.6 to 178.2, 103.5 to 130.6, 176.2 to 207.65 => 3.5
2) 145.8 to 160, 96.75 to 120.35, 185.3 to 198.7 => 1.9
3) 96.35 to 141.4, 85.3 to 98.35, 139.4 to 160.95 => -1.8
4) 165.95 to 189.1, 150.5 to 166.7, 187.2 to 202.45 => -1.5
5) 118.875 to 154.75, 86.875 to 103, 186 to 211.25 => 2.5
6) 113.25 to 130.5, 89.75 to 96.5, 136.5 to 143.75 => -0.4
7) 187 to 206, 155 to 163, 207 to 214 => -0.5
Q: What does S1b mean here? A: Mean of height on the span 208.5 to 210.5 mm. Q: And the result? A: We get 3.33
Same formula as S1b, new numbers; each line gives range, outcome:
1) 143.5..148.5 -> 2.89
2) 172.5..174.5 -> 3.38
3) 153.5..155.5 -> 3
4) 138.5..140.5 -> 3.15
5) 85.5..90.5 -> 3.51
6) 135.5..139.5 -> 3.22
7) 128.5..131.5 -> 3.28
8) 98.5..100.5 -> 3.45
